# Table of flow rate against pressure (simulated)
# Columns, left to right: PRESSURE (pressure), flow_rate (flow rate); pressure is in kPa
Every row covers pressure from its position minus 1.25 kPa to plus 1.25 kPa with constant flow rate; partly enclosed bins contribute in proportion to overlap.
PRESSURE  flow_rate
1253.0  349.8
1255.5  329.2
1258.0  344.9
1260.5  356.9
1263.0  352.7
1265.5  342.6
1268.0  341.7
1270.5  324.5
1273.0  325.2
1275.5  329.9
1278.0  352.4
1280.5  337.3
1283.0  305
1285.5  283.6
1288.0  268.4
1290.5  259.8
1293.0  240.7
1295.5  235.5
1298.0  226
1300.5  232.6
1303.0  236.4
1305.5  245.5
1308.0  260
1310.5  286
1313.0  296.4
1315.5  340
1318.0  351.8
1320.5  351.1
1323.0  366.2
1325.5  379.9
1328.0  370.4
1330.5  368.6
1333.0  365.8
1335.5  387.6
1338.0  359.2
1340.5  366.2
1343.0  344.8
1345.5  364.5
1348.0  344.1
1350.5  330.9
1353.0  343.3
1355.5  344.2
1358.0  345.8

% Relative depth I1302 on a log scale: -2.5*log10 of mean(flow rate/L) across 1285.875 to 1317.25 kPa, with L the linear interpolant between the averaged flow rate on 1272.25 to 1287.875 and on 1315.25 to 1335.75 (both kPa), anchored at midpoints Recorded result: 0.28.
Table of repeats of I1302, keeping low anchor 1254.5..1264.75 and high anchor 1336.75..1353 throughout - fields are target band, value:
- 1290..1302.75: 0.42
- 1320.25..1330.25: -0.06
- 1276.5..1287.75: 0.11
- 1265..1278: 0.04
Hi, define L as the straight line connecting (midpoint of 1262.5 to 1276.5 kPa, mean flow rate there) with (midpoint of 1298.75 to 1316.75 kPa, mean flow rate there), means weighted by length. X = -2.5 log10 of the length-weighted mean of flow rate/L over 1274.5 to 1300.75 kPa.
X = 0.093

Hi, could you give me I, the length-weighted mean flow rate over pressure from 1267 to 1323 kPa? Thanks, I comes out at 294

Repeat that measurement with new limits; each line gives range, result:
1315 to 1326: 358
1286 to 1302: 246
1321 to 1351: 363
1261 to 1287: 330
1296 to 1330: 303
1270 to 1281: 334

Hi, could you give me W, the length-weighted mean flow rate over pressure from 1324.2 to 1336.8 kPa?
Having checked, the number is 374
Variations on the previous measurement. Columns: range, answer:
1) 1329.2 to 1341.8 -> 369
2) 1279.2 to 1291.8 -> 291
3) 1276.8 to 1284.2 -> 332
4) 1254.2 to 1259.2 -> 337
